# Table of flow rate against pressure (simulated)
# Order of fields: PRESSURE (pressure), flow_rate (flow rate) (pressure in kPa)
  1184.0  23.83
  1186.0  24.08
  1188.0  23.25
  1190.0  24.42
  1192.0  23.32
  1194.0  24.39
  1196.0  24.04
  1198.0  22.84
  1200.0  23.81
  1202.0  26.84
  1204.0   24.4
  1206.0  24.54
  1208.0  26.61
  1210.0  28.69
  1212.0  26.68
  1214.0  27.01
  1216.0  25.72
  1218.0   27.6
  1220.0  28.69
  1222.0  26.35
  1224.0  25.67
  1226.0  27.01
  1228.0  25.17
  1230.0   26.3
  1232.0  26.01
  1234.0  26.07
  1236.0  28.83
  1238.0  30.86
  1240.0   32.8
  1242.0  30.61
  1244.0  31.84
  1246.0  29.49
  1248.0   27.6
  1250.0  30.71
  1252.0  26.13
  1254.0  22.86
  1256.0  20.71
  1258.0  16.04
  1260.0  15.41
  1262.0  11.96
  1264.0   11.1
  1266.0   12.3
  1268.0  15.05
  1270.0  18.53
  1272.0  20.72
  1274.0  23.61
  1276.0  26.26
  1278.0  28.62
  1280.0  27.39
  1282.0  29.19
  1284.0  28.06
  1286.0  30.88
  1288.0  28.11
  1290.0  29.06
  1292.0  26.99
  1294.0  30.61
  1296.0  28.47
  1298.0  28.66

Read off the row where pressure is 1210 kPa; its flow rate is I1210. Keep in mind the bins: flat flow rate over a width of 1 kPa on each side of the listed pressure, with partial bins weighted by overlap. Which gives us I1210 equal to 28.69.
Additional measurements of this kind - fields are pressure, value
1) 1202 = 26.84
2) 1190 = 24.42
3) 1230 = 26.3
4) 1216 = 25.72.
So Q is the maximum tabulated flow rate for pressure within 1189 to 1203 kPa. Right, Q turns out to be 26.84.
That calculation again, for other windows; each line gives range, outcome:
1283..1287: 30.88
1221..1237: 28.83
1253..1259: 22.86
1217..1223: 28.69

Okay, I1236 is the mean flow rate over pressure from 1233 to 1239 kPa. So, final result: 28.6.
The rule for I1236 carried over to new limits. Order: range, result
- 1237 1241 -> 31.8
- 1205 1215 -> 26.7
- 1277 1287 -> 28.8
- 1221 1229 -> 26.1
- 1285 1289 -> 29.5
